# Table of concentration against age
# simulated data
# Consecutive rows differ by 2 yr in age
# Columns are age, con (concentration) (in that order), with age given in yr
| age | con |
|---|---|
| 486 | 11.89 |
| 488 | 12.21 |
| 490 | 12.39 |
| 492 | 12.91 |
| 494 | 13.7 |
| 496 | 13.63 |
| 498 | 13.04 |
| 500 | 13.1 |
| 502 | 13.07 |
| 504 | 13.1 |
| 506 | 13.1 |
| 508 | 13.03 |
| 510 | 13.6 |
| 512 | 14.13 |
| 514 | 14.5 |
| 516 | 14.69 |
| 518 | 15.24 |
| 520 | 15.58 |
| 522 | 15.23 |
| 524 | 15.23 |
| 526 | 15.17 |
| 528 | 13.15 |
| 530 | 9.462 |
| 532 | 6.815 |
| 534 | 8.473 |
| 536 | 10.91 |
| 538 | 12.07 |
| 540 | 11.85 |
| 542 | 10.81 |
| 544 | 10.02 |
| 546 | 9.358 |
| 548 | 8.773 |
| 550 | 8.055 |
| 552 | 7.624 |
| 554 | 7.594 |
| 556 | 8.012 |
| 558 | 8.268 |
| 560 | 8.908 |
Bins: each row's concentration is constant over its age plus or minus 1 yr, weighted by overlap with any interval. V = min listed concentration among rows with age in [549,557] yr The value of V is 7.594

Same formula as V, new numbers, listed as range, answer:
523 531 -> 9.462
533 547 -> 8.473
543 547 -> 9.358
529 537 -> 6.815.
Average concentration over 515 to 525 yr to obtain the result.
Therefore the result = 15.2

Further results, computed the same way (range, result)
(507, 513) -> 13.6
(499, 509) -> 13.1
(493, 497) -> 13.7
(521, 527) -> 15.2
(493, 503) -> 13.3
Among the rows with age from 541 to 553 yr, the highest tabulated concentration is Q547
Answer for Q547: 10.81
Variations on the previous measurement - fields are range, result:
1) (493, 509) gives 13.7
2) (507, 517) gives 14.69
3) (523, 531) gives 15.23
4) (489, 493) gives 12.91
